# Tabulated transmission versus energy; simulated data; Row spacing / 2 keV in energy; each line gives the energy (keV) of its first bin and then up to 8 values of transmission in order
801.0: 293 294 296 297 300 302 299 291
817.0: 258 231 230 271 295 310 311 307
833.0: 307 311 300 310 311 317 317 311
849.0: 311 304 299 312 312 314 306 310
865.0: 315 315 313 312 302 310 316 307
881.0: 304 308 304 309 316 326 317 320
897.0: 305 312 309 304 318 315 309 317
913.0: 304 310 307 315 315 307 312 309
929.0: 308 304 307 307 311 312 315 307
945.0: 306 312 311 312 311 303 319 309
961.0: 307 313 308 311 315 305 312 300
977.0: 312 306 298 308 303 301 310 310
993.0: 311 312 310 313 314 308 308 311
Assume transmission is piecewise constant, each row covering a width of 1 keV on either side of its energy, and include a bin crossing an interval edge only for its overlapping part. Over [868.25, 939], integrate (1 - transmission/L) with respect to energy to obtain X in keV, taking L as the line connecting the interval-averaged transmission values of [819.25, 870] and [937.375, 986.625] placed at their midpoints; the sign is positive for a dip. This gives -1.0 keV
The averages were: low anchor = 304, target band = 311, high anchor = 309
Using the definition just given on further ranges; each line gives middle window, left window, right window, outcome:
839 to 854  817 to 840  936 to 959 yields -0.96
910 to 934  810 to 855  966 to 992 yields -0.55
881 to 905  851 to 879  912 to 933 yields -0.17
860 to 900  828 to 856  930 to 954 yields -0.26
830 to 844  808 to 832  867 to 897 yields -0.85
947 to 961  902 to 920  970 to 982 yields -0.15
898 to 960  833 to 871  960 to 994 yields -0.31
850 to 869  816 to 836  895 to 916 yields -0.97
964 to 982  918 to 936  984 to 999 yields 0.07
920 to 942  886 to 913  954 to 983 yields 0.09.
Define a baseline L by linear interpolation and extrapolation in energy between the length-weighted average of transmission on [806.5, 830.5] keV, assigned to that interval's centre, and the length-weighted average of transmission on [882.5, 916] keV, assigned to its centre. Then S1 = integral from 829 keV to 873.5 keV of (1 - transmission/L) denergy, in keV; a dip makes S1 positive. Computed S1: -2.3 keV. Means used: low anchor 283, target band 310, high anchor 312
